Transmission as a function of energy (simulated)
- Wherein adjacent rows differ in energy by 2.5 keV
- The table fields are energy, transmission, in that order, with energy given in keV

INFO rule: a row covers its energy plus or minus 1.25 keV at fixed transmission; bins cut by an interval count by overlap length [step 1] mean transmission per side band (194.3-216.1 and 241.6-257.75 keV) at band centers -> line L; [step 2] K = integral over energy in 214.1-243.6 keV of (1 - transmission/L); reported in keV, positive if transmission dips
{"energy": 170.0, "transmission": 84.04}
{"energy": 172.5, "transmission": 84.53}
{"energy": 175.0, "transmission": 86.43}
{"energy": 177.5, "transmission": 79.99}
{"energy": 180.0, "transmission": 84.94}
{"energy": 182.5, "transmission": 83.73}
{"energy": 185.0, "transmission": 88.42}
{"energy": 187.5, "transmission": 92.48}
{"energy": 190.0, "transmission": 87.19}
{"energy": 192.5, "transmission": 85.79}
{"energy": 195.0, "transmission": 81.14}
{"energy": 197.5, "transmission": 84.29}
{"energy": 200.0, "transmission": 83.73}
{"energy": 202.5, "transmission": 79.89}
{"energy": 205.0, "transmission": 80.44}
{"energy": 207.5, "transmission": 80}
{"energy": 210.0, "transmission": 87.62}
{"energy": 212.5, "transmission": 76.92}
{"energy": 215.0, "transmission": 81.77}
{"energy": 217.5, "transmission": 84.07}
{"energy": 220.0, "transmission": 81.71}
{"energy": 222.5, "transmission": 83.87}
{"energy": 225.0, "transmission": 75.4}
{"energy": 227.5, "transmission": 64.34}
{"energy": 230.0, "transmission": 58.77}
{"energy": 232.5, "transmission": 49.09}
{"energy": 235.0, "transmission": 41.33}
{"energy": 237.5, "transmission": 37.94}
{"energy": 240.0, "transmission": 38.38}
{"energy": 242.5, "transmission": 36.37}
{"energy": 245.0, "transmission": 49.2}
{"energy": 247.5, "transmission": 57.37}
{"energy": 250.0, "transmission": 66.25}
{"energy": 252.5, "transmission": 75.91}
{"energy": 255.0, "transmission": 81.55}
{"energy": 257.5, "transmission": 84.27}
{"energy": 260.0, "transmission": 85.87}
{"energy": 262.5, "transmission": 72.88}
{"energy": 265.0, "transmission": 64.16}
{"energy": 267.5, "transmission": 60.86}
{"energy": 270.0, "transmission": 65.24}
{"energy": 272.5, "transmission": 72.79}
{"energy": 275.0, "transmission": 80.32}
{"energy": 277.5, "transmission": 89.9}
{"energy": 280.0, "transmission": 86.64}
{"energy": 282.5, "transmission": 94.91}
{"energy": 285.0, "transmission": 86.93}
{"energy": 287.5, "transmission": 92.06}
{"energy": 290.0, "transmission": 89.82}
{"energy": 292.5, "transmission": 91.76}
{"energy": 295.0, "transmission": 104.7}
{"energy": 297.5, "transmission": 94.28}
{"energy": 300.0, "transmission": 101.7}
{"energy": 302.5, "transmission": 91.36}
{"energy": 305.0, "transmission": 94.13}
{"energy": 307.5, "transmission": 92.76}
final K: 4.9 keV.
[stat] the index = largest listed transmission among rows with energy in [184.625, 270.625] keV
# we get 92.48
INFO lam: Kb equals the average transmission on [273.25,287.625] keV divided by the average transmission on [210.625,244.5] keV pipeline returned 1.40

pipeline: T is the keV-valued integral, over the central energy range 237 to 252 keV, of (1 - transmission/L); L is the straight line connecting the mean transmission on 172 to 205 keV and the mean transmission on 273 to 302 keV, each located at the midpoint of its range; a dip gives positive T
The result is 6.6 keV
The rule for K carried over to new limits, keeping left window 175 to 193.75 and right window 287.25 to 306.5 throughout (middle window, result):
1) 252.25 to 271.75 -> 3.92 keV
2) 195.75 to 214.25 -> 1.25 keV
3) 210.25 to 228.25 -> 1.96 keV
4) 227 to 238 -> 4.86 keV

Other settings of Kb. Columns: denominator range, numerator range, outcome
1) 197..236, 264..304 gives 1.15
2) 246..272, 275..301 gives 1.30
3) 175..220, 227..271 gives 0.72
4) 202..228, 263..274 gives 0.83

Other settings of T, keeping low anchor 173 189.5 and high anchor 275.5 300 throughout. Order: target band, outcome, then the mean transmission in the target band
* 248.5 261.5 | 1.8 keV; 78.2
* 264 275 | 2.9 keV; 67.5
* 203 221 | 1.3 keV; 81.7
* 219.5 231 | 2.1 keV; 72.5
